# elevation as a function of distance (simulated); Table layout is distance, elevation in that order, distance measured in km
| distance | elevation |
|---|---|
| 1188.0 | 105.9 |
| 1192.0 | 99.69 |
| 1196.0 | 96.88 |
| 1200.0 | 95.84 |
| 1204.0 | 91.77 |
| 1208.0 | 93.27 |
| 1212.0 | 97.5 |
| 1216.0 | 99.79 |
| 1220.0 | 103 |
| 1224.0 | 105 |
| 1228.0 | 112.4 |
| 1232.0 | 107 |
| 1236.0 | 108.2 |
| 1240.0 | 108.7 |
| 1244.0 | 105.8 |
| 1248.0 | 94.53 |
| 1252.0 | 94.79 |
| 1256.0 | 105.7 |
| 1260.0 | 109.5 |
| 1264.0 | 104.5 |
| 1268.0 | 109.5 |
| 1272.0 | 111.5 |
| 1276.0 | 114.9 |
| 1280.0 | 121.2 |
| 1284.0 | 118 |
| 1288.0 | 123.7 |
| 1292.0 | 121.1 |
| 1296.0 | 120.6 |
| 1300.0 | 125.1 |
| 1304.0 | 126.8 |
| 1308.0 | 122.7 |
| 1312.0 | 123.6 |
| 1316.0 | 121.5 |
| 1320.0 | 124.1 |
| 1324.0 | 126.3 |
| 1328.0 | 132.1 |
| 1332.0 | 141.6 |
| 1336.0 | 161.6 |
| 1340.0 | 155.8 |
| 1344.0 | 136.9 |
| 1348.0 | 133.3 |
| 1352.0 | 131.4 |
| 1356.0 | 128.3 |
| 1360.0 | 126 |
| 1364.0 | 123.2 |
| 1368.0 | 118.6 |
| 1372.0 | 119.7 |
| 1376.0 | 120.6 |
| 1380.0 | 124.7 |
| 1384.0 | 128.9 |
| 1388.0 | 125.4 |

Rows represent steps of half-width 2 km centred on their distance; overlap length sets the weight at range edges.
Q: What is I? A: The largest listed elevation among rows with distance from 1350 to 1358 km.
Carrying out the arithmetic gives 131.4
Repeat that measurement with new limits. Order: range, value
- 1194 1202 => 96.88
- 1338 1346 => 155.8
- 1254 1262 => 109.5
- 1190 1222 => 103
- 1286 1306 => 126.8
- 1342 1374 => 136.9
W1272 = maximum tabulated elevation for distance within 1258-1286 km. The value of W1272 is 121.2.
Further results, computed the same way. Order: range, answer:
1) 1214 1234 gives 112.4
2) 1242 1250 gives 105.8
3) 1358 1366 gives 126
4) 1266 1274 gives 111.5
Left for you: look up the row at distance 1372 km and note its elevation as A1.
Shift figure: 119.7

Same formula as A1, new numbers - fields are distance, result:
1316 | 121.5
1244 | 105.8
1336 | 161.6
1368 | 118.6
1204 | 91.77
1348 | 133.3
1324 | 126.3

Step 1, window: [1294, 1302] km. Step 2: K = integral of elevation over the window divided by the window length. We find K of 123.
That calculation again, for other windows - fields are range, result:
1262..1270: 107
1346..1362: 130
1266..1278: 112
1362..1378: 121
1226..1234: 110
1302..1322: 124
